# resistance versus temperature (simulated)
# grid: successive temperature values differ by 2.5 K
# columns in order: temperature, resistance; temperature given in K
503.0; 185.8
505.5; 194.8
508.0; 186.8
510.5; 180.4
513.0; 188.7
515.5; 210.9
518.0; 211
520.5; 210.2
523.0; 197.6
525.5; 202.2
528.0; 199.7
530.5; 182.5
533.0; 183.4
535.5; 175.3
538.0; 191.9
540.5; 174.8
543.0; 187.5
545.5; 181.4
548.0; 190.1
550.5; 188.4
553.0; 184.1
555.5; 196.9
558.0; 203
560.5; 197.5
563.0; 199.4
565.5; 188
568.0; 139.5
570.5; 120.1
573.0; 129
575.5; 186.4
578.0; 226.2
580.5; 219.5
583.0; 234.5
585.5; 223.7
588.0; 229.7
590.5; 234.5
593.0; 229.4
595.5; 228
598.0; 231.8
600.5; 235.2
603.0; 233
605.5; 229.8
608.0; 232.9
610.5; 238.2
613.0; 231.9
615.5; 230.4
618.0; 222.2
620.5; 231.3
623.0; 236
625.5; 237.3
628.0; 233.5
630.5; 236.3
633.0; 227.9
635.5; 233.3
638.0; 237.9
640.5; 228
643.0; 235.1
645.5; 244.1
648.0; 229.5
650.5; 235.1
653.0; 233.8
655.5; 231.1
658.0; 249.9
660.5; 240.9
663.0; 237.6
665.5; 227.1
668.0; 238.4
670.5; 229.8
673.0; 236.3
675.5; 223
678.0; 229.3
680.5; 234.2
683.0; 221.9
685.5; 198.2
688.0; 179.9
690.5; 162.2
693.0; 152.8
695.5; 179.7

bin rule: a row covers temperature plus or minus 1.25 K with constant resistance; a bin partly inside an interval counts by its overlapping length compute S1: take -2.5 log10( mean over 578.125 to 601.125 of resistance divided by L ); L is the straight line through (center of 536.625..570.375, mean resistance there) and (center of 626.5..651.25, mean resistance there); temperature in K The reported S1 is -0.12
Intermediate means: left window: 184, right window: 234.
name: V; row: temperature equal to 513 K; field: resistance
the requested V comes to 188.7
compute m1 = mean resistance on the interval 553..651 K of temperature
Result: 218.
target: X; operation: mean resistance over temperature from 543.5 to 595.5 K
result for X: 196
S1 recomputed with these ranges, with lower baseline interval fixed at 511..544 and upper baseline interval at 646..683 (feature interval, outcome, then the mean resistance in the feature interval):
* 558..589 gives 0.09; 191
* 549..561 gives 0.04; 194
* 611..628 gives -0.06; 232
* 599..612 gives -0.08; 234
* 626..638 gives -0.04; 234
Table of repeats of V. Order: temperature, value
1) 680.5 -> 234.2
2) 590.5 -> 234.5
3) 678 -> 229.3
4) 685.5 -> 198.2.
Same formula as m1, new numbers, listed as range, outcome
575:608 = 227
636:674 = 236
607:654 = 233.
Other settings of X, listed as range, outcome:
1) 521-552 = 188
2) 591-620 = 231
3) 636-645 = 235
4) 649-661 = 238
